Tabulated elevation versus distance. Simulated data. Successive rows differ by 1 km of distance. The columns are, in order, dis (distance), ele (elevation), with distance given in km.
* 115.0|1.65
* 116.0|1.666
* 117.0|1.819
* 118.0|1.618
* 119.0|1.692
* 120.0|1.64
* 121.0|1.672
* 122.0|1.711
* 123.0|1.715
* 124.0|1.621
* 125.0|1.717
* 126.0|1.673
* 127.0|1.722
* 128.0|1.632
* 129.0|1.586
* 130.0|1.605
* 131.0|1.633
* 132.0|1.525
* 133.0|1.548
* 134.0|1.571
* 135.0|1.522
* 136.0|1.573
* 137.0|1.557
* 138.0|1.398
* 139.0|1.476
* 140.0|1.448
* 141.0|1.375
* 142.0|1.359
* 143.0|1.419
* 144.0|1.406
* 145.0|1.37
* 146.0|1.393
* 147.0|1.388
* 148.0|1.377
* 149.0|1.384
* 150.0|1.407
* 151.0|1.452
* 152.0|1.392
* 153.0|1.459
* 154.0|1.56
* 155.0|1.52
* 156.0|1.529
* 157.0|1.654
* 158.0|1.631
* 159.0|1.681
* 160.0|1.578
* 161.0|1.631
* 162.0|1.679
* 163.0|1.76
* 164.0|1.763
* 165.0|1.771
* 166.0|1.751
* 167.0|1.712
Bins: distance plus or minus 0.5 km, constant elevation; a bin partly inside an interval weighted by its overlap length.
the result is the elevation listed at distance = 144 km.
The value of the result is 1.406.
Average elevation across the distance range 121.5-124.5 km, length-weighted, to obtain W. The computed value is 1.68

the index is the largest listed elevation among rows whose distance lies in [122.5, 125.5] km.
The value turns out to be 1.717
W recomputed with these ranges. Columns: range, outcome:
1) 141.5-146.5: 1.39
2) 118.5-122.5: 1.68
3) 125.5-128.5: 1.68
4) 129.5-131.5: 1.62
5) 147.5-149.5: 1.38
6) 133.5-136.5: 1.56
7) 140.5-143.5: 1.38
